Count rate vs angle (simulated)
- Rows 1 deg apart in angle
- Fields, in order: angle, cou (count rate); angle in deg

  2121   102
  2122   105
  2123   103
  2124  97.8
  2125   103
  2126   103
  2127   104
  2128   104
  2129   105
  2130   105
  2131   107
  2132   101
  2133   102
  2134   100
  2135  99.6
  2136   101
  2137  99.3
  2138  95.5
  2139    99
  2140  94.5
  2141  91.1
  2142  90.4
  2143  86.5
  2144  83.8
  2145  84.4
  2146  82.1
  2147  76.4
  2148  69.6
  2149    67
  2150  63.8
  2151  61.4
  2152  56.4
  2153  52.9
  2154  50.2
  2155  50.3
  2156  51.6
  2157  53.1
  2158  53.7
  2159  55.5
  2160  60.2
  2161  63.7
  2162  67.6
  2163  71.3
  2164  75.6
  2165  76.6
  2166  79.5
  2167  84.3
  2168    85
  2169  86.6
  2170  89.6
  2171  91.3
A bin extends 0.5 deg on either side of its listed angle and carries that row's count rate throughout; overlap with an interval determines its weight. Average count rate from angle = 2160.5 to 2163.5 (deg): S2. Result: 67.5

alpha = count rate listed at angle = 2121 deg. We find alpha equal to 102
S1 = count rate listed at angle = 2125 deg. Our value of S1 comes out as 103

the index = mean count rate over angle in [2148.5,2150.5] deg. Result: 65.4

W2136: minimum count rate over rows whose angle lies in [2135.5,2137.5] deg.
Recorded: 99.3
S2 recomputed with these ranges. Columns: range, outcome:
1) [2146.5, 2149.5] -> 71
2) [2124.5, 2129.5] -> 104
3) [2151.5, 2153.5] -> 54.6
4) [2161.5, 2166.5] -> 74.1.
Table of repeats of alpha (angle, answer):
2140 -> 94.5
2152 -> 56.4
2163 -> 71.3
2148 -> 69.6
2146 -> 82.1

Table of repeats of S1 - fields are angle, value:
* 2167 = 84.3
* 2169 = 86.6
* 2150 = 63.8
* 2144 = 83.8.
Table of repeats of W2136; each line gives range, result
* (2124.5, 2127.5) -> 103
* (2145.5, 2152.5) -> 56.4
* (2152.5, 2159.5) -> 50.2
